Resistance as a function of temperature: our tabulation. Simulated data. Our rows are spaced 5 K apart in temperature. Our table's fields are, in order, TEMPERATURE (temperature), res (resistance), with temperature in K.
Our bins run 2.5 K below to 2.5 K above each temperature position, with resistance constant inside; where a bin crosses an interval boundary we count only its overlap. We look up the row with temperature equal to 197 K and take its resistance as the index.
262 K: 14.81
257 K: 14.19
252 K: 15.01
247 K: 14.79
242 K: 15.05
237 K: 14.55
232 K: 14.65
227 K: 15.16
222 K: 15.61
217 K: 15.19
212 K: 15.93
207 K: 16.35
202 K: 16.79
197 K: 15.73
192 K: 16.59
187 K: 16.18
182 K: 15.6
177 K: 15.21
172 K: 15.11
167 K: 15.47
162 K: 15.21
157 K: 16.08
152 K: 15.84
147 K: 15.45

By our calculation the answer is 15.73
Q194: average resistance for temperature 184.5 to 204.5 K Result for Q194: 16.3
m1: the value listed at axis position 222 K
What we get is 15.61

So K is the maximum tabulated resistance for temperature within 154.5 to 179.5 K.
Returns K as 16.08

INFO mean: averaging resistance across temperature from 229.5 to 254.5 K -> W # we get 14.8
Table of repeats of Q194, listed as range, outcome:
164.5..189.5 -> 15.5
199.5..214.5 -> 16.4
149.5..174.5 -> 15.5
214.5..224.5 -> 15.4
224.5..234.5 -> 14.9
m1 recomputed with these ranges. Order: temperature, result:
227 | 15.16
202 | 16.79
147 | 15.45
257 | 14.19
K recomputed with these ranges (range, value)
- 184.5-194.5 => 16.59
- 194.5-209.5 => 16.79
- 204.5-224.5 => 16.35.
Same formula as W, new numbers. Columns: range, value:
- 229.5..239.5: 14.6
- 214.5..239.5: 15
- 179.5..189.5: 15.9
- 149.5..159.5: 16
